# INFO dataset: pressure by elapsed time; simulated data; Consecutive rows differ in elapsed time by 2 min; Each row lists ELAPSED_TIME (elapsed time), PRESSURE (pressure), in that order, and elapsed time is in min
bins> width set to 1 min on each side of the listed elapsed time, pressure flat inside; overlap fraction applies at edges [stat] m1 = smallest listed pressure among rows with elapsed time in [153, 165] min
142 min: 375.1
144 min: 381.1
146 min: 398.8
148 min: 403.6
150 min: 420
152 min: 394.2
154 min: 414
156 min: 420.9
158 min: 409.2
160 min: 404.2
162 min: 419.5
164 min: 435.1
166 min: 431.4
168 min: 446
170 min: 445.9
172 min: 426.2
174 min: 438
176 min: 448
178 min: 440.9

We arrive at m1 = 404.2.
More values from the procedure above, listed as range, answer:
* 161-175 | 419.5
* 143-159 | 381.1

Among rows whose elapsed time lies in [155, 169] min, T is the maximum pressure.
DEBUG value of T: 446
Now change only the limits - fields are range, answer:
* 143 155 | 420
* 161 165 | 435.1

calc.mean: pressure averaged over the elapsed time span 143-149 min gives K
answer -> 394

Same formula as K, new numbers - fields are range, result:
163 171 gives 440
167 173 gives 439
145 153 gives 404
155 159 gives 415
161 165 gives 427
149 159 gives 412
